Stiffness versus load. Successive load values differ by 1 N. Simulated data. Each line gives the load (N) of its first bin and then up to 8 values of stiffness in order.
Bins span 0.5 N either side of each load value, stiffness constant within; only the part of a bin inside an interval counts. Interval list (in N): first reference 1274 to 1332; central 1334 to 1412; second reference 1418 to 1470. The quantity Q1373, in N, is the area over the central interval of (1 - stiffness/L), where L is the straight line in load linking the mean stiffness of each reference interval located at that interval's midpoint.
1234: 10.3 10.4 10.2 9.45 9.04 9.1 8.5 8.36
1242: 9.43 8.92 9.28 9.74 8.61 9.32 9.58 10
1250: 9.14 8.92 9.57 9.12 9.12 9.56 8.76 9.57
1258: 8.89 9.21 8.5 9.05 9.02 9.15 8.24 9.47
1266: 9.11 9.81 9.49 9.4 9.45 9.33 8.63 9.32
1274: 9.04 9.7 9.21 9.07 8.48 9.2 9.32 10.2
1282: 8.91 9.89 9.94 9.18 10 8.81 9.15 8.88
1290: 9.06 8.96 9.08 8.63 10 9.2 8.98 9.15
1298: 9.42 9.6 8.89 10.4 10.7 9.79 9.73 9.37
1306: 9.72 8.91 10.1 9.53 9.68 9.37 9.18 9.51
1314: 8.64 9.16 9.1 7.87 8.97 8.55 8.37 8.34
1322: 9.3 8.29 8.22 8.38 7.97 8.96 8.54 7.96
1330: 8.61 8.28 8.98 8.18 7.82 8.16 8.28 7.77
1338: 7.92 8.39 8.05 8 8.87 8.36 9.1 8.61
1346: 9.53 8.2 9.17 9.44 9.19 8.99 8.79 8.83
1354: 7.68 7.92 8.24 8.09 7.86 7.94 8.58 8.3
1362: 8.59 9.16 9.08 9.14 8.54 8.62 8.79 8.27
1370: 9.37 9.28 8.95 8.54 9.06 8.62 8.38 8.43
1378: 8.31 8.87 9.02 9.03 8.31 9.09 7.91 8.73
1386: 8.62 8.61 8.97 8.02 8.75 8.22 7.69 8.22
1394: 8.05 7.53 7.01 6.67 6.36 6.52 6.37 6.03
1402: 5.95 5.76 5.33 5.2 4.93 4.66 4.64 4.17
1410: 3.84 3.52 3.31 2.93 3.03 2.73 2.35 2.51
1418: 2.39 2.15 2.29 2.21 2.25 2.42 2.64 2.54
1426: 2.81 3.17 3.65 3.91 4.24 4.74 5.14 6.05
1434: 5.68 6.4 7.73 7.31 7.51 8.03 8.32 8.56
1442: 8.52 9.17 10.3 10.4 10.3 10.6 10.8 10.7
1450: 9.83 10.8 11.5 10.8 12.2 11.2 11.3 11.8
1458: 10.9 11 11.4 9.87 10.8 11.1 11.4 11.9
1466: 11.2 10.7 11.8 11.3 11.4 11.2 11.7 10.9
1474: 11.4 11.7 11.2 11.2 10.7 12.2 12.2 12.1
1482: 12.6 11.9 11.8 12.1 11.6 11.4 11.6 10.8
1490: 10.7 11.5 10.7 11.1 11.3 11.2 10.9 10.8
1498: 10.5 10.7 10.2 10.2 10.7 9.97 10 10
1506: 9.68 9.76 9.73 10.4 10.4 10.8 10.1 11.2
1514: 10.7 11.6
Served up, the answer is 6.87 N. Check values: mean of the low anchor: 9.13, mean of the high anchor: 8.08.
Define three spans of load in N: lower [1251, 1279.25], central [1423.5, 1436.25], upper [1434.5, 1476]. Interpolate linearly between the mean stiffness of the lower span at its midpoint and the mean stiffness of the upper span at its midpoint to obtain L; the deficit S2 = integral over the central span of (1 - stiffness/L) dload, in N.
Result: 7.2 N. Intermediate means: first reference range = 9.16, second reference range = 10.4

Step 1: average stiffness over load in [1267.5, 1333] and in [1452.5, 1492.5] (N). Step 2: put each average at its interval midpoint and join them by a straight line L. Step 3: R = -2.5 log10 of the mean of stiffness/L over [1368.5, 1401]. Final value 0.238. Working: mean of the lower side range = 9.13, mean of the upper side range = 11.4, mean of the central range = 8.21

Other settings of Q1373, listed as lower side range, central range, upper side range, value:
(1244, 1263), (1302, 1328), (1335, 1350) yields -0.8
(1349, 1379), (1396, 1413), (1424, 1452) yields 5.9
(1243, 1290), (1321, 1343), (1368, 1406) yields 0.4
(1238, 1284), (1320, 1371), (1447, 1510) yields 7.2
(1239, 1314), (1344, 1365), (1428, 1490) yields 2.2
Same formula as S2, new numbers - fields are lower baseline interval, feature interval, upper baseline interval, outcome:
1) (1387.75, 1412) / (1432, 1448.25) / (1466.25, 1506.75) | 0.43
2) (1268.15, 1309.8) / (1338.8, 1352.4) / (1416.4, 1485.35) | 0.57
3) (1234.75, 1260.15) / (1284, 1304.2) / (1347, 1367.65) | -0.95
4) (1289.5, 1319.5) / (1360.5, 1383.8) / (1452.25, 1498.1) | 3.11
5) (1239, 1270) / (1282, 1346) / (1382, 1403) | -3.21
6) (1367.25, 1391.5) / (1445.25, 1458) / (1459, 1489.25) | -0.22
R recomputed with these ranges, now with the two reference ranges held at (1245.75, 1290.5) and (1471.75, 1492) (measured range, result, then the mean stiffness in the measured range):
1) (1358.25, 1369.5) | 0.19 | 8.62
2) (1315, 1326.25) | 0.15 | 8.53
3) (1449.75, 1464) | 0.02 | 11.1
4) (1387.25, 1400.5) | 0.36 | 7.59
